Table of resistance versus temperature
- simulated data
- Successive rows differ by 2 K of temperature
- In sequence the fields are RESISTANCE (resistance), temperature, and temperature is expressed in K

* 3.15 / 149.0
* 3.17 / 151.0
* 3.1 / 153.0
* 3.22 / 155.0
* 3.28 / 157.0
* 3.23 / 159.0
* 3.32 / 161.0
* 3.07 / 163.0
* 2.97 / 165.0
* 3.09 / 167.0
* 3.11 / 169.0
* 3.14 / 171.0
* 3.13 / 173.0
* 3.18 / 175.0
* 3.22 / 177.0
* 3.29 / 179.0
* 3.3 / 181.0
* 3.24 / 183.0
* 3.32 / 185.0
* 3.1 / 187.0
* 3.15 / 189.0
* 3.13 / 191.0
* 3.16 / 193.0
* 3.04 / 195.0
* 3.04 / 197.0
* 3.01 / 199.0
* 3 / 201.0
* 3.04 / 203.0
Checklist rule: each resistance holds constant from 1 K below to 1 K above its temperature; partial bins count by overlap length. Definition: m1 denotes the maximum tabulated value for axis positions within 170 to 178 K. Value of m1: 3.22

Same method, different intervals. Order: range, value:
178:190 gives 3.32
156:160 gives 3.28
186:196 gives 3.16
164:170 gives 3.11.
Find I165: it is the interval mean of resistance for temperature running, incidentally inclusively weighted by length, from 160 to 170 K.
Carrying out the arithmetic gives 3.11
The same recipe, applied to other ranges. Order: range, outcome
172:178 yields 3.18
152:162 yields 3.23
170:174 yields 3.13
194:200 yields 3.03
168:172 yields 3.12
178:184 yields 3.28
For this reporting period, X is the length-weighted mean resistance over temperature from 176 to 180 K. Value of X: 3.25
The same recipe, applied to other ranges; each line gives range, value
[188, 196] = 3.12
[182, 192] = 3.19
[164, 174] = 3.09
